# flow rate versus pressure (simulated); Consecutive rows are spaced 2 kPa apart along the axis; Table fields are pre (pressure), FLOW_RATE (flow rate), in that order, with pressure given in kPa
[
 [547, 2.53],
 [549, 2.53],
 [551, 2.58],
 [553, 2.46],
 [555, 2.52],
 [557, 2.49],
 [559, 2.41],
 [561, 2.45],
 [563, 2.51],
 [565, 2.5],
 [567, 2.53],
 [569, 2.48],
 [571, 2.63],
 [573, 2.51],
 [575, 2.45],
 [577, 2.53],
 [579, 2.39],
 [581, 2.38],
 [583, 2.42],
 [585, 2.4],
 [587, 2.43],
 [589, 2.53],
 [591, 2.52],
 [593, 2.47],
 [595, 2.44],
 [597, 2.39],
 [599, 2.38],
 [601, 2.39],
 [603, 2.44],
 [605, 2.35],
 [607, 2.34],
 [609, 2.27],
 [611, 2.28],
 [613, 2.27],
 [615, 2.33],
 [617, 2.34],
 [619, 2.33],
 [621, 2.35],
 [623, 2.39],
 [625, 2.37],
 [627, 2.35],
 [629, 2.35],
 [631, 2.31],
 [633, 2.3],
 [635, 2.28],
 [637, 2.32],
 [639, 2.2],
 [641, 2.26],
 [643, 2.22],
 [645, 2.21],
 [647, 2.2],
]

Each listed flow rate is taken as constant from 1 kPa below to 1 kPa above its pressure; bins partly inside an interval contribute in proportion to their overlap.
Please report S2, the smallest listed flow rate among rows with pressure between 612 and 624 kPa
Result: 2.27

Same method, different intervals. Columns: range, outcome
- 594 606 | 2.35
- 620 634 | 2.3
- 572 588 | 2.38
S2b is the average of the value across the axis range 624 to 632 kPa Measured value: 2.34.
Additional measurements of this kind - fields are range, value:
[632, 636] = 2.29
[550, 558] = 2.51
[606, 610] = 2.3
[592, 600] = 2.42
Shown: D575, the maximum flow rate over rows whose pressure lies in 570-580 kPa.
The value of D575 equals 2.63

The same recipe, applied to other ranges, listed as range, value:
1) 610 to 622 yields 2.35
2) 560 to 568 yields 2.53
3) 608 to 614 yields 2.28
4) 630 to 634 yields 2.31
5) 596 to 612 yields 2.44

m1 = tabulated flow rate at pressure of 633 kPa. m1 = 2.3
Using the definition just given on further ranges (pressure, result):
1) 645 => 2.21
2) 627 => 2.35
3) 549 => 2.53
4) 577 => 2.53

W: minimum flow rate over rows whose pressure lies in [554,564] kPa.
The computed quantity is 2.41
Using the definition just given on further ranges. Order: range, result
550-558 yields 2.46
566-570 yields 2.48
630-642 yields 2.2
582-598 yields 2.39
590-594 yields 2.47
